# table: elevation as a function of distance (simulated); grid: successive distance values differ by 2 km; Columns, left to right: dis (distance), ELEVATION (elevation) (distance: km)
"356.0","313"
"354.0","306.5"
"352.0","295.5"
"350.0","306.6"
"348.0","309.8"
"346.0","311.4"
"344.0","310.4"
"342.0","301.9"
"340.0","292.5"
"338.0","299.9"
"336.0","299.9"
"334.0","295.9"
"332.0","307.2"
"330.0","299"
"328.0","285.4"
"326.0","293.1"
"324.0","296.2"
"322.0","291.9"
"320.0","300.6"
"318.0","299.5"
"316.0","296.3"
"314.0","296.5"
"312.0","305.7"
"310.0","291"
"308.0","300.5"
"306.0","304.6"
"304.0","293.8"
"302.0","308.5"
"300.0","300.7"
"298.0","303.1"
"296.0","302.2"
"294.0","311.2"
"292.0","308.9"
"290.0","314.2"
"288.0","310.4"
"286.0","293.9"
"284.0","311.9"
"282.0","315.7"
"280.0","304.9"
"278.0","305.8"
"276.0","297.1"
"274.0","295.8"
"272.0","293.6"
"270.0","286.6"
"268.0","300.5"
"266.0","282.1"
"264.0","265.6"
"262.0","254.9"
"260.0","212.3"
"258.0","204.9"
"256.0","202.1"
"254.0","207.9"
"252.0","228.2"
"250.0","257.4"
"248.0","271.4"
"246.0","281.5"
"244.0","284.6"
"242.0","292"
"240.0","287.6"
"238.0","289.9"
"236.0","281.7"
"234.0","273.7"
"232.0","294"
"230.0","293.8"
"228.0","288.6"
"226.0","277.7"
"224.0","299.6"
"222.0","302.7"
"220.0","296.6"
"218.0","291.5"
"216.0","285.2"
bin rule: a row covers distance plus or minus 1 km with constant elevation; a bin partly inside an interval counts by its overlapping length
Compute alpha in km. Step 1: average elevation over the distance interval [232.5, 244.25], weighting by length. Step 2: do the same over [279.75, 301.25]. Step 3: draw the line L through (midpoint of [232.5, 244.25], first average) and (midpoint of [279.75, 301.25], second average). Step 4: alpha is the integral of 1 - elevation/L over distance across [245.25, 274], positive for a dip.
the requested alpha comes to 3.87 km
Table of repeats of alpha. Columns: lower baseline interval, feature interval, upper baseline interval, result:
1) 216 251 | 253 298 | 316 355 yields 1.6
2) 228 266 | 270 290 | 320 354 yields -2.0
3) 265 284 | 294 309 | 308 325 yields -0.2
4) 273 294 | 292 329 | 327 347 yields 0.5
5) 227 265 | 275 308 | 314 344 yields -2.8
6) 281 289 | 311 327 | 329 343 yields 0.3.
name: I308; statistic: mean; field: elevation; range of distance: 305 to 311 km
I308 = 299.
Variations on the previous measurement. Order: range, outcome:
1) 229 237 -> 286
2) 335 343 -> 299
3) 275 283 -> 306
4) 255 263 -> 219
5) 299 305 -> 301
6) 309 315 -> 298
